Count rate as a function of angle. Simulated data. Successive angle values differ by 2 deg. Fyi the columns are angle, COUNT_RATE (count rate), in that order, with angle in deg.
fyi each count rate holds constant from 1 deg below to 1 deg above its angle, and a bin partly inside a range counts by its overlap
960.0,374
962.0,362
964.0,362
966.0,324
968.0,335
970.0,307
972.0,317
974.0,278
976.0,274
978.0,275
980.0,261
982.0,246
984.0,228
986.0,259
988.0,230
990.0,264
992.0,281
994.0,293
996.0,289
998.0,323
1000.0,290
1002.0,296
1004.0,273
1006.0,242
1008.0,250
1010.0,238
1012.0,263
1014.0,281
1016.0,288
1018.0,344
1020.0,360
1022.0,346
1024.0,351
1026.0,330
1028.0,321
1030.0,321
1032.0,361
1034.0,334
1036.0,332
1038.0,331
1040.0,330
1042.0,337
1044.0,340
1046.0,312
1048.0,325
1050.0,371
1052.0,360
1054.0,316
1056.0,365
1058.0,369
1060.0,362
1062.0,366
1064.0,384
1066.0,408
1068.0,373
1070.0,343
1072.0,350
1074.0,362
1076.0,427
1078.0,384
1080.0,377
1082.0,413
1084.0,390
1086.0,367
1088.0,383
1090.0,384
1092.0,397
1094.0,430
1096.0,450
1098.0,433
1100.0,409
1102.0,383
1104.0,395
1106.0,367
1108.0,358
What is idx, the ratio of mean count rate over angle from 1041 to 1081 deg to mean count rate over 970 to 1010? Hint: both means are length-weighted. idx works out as 1.33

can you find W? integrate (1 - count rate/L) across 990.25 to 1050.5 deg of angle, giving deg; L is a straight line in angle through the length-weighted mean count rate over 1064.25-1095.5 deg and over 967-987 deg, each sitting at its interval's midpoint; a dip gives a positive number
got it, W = 2.5 deg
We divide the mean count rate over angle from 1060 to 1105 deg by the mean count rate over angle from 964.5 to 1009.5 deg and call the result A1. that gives 1.4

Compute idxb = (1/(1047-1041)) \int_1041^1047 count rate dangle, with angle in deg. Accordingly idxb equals 330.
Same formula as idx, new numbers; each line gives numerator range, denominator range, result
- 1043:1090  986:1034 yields 1.24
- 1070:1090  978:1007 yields 1.41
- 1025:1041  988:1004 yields 1.16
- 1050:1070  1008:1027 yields 1.19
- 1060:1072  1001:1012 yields 1.43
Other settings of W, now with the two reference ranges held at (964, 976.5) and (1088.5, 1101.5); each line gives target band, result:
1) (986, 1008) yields 3.8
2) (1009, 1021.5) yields 1.8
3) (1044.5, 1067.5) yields 1.5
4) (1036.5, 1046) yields 1.0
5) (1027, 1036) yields 0.7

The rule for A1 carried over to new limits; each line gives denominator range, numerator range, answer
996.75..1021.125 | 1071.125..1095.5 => 1.36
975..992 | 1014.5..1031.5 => 1.30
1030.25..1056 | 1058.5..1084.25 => 1.12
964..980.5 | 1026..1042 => 1.10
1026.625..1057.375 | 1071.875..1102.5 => 1.18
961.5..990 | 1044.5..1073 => 1.24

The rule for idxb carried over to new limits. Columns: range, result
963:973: 329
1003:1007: 258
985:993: 258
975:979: 274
